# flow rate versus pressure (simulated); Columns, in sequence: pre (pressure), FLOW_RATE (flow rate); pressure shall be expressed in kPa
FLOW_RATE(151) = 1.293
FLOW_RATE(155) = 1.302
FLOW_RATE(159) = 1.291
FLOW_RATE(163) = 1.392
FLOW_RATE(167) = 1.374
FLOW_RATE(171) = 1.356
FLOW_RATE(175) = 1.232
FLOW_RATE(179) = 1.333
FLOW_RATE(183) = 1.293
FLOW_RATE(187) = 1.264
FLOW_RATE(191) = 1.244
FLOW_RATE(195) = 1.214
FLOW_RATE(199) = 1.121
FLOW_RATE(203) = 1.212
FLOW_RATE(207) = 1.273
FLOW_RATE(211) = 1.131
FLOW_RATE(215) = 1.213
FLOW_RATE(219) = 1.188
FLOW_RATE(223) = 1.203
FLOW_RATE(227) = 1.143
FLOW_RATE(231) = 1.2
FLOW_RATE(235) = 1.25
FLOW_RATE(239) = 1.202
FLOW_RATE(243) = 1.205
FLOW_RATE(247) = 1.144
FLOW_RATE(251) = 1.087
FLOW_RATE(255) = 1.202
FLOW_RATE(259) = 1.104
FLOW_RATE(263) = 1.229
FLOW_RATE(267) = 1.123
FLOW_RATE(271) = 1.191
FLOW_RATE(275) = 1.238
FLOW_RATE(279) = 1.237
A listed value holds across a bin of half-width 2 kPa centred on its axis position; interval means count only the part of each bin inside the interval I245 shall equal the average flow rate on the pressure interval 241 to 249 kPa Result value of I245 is 1.17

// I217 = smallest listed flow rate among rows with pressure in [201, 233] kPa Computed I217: 1.131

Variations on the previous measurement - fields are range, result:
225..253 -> 1.087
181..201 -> 1.121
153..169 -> 1.291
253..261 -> 1.104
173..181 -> 1.232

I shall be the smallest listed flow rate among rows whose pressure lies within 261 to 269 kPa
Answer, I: 1.123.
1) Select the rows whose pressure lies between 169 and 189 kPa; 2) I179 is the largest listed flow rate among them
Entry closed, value 1.356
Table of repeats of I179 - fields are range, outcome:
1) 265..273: 1.191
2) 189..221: 1.273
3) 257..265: 1.229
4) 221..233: 1.203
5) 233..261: 1.25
